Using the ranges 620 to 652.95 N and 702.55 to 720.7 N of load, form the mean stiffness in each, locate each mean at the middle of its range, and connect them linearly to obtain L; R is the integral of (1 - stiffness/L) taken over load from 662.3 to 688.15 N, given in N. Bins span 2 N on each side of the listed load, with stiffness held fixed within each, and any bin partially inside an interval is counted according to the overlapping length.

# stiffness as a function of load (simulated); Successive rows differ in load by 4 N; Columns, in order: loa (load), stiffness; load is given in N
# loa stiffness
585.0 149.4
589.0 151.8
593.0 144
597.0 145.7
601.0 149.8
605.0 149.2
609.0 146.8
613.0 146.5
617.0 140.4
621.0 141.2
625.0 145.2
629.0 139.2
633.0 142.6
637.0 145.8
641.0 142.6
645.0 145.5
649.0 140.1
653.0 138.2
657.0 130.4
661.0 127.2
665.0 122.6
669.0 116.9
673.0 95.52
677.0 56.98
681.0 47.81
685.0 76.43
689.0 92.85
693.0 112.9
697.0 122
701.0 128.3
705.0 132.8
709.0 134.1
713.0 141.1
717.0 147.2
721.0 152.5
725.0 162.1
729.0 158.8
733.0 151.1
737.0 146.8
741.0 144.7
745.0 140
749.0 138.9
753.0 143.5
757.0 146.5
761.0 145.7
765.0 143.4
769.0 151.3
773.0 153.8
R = 9.8 N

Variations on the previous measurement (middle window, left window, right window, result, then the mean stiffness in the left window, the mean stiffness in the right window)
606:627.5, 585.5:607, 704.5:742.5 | 0.6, 148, 148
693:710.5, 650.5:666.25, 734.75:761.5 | 1.2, 130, 144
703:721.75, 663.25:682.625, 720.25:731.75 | -0.1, 88.3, 158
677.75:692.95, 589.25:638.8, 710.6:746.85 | 7.3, 145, 149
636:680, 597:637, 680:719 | 3.1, 145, 115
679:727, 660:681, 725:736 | 3.7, 97.4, 156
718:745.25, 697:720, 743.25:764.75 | -2.3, 136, 143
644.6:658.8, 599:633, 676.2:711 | -1.4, 145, 102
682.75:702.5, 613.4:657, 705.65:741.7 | 5.5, 142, 148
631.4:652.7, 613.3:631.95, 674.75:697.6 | -3.3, 142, 82.7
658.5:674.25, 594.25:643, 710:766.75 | 3.1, 145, 147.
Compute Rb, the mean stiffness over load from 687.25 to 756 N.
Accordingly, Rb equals 139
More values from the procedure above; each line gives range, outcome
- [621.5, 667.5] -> 138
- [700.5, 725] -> 142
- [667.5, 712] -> 102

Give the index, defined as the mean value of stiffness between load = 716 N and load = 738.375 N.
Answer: 154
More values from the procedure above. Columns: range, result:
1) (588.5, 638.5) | 145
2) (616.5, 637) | 142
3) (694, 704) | 125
